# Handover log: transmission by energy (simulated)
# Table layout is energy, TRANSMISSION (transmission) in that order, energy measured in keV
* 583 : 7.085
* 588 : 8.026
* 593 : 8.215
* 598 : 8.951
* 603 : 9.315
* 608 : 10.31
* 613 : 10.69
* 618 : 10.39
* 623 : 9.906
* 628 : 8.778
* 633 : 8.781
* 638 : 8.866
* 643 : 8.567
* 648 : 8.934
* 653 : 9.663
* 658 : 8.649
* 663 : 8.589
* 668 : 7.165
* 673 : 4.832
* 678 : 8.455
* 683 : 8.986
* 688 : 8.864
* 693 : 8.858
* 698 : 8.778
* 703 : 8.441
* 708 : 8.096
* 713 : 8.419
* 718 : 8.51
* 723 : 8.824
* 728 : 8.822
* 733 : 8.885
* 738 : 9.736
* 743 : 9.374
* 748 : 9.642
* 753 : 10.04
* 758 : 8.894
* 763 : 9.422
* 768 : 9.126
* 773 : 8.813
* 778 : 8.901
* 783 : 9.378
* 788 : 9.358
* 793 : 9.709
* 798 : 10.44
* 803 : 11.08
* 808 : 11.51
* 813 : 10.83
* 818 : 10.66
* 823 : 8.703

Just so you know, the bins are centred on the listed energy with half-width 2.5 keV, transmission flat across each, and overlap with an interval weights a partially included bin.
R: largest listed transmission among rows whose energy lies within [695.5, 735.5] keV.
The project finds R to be 8.885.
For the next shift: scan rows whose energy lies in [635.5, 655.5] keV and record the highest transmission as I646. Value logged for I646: 9.663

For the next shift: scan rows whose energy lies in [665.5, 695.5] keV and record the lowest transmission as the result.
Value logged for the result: 4.832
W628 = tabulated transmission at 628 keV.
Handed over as 8.778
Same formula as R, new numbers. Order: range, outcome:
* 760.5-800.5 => 10.44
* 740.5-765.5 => 10.04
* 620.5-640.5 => 9.906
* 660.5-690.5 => 8.986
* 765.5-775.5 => 9.126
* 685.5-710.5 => 8.864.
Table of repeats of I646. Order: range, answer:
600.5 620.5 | 10.69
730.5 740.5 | 9.736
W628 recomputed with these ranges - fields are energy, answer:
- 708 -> 8.096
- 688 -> 8.864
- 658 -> 8.649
